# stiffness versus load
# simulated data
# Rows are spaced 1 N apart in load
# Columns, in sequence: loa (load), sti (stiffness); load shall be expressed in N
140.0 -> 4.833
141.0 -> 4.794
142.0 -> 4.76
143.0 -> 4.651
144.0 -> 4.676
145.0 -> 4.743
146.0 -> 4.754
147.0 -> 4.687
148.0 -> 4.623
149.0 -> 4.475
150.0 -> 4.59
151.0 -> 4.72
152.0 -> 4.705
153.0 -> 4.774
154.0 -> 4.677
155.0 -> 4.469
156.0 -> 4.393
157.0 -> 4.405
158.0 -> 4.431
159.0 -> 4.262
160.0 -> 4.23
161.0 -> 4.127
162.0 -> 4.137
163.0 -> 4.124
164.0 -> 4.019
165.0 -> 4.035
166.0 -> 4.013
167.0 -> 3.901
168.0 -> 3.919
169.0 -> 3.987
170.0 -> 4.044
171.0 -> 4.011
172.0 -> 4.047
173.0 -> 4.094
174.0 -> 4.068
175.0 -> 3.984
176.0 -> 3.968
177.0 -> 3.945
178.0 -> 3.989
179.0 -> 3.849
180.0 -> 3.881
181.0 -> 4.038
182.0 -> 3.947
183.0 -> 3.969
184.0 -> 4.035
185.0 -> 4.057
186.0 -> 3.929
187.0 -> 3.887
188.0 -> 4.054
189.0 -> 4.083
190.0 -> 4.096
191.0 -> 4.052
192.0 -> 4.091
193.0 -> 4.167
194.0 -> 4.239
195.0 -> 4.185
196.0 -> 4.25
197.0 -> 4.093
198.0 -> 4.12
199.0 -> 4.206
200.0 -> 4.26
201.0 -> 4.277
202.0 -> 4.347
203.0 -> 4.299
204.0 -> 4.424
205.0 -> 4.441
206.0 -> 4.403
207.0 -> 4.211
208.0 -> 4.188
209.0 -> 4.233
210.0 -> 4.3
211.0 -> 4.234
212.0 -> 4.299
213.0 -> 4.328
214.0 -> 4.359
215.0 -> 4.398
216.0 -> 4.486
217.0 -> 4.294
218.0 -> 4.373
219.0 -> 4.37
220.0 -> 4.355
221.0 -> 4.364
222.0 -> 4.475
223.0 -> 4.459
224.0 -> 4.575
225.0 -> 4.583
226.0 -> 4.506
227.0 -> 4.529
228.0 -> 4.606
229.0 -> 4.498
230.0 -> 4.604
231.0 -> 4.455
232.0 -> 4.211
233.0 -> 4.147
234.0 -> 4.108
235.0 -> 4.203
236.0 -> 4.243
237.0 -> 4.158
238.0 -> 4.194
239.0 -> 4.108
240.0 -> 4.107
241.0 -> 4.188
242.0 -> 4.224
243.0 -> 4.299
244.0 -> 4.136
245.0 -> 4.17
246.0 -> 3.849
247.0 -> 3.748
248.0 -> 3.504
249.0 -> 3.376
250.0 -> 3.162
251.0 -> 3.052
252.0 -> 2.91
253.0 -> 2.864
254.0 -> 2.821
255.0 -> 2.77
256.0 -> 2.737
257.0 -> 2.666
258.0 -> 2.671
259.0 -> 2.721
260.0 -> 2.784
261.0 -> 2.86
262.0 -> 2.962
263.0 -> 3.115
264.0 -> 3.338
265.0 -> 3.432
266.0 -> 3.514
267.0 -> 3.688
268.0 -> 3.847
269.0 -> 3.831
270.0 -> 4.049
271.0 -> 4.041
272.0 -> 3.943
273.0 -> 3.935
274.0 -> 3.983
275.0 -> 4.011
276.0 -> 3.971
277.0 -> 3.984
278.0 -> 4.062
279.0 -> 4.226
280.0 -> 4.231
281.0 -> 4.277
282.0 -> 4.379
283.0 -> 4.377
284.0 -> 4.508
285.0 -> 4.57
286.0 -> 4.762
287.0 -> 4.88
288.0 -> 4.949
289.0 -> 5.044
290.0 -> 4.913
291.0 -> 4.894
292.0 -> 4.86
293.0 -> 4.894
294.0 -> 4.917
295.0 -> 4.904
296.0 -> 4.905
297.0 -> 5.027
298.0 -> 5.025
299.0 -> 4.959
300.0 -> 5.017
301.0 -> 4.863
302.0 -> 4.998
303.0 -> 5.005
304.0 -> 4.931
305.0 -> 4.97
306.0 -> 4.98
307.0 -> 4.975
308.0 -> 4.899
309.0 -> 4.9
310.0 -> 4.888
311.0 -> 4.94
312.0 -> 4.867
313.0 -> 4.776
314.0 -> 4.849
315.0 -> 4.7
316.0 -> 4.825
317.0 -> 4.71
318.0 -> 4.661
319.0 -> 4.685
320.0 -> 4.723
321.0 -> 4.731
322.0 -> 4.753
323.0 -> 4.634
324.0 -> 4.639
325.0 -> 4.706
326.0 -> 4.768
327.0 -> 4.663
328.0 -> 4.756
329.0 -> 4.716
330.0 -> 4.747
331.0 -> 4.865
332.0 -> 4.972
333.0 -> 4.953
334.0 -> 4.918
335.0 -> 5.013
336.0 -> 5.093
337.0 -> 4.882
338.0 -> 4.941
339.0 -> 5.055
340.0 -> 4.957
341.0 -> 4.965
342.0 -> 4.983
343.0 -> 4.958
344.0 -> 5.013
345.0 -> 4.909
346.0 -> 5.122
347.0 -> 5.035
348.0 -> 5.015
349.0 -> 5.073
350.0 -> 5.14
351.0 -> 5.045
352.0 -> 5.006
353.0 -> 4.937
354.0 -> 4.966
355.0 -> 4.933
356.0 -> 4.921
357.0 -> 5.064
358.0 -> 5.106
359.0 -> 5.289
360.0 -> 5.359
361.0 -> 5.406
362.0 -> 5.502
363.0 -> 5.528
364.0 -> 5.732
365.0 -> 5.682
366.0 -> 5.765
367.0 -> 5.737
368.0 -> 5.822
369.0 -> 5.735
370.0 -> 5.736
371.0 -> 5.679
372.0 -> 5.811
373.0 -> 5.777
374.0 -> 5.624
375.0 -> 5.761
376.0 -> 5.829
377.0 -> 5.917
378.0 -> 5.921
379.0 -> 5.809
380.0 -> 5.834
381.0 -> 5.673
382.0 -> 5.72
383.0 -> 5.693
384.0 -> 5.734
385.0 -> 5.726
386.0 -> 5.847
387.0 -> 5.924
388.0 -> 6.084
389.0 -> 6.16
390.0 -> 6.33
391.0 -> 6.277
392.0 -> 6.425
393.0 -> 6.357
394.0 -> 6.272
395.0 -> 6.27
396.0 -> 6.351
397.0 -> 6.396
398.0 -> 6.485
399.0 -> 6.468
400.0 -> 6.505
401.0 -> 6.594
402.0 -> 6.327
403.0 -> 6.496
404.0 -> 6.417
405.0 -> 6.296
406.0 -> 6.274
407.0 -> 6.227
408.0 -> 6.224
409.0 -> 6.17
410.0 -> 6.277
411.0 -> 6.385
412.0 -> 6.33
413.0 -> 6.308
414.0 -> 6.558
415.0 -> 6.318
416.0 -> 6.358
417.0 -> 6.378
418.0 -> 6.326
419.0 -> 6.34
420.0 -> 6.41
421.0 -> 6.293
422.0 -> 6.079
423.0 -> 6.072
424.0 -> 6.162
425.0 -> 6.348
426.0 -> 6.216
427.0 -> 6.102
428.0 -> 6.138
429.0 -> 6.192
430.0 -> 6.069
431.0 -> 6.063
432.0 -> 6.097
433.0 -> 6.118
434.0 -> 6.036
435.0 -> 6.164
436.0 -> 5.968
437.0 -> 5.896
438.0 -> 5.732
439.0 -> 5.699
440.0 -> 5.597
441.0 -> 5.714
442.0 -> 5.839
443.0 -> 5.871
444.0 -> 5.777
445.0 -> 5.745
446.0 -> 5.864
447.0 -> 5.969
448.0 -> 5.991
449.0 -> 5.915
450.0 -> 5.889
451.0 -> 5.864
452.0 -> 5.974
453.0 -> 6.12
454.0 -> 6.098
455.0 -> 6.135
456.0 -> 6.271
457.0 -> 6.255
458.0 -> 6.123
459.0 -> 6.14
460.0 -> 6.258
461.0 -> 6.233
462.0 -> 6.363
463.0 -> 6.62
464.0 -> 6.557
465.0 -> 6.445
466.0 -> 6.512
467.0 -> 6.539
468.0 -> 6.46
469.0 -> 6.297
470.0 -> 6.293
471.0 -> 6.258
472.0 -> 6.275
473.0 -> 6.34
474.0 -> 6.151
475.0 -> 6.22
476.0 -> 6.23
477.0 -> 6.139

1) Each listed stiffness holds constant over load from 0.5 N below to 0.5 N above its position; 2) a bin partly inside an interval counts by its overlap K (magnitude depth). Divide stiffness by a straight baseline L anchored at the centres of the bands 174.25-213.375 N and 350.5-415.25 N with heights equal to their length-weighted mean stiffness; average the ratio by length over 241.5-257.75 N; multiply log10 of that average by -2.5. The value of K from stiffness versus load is 0.35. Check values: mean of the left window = 4.14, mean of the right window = 5.89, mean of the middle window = 3.38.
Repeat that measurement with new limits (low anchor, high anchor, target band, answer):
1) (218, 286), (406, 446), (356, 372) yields -0.04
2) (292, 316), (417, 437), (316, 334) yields 0.08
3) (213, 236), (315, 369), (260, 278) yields 0.26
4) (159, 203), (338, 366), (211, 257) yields 0.09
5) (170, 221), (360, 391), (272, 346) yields 0.09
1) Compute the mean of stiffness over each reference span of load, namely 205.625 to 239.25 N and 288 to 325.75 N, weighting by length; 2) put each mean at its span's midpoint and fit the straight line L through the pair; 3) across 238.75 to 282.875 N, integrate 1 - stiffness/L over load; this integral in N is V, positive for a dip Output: 9.4 N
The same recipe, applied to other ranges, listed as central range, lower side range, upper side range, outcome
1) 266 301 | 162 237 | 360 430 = 3.9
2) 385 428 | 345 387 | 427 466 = -3.9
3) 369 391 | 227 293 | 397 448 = -1.1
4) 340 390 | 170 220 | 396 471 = 1.3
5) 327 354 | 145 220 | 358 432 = 3.0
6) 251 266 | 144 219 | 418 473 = 5.8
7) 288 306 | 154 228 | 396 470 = 0.4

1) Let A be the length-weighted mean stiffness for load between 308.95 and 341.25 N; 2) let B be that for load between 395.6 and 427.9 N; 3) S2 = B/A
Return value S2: 1.31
